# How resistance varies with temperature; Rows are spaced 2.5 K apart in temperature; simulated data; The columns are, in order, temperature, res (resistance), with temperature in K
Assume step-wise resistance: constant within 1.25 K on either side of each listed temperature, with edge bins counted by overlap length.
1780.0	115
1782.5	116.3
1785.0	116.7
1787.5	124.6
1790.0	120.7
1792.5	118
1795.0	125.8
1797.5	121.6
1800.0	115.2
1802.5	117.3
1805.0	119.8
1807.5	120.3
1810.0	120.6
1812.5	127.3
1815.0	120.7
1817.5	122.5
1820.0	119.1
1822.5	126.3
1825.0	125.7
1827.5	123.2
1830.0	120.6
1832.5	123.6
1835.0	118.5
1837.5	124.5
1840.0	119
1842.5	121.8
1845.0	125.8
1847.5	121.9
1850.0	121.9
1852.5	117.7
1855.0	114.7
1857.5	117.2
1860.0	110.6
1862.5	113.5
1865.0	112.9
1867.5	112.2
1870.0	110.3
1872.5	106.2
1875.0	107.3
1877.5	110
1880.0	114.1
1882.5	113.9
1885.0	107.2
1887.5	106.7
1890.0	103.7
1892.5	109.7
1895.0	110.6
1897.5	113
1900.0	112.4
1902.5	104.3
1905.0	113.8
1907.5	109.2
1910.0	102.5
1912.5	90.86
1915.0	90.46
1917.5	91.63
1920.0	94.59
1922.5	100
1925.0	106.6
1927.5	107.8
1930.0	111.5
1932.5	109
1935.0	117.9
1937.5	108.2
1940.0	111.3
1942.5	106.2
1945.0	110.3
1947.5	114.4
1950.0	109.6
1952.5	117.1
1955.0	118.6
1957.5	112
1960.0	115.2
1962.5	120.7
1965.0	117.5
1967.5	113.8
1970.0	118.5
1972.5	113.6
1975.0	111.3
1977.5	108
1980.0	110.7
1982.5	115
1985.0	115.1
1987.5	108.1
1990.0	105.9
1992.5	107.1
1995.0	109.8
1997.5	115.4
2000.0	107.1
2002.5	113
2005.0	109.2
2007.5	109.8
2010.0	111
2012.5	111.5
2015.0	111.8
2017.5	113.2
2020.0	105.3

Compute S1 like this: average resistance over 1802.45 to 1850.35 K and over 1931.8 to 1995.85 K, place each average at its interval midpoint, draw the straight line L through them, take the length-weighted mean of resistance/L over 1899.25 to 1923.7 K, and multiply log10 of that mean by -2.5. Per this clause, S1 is 0.16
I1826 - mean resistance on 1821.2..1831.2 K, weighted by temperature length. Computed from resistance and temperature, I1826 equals 124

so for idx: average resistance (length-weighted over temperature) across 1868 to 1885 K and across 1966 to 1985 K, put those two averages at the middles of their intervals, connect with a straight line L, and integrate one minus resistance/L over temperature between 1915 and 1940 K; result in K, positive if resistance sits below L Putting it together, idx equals 1.5 K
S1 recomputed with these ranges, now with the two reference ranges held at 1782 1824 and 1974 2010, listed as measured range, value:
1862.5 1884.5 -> 0.06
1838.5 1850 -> -0.03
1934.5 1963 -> 0.00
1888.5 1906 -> 0.06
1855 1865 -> 0.04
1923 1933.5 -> 0.06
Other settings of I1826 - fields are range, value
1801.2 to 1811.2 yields 119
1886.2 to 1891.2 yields 105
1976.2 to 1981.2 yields 109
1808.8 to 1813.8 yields 124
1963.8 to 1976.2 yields 115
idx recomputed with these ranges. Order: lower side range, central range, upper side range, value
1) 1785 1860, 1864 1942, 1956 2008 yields 6.4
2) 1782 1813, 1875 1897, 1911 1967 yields 0.6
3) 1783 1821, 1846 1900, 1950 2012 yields 2.4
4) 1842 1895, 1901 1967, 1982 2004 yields 2.1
